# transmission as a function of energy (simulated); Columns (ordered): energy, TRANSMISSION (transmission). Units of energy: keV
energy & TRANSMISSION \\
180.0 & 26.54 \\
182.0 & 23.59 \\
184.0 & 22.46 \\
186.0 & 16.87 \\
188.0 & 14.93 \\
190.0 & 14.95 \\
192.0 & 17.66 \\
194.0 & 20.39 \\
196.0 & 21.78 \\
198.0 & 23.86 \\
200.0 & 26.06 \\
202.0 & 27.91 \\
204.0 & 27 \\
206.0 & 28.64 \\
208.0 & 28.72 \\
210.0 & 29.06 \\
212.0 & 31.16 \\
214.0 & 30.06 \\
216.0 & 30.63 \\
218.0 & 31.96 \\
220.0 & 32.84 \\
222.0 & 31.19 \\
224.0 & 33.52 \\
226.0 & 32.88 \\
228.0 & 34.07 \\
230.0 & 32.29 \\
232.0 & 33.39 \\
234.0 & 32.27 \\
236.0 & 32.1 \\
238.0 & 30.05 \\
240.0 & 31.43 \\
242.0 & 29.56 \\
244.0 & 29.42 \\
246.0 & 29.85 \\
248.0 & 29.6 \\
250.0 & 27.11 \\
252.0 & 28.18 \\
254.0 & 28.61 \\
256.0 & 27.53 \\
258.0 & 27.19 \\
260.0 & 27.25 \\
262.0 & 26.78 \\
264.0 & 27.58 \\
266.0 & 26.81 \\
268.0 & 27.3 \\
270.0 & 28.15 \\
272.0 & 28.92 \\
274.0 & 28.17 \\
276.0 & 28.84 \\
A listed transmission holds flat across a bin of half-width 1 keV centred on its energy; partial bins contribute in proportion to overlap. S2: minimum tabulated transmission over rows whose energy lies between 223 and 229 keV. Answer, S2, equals 32.88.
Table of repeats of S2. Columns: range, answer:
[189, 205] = 14.95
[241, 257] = 27.11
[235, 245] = 29.42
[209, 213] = 29.06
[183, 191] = 14.93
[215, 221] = 30.63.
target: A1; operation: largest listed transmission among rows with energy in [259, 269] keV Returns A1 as 27.58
